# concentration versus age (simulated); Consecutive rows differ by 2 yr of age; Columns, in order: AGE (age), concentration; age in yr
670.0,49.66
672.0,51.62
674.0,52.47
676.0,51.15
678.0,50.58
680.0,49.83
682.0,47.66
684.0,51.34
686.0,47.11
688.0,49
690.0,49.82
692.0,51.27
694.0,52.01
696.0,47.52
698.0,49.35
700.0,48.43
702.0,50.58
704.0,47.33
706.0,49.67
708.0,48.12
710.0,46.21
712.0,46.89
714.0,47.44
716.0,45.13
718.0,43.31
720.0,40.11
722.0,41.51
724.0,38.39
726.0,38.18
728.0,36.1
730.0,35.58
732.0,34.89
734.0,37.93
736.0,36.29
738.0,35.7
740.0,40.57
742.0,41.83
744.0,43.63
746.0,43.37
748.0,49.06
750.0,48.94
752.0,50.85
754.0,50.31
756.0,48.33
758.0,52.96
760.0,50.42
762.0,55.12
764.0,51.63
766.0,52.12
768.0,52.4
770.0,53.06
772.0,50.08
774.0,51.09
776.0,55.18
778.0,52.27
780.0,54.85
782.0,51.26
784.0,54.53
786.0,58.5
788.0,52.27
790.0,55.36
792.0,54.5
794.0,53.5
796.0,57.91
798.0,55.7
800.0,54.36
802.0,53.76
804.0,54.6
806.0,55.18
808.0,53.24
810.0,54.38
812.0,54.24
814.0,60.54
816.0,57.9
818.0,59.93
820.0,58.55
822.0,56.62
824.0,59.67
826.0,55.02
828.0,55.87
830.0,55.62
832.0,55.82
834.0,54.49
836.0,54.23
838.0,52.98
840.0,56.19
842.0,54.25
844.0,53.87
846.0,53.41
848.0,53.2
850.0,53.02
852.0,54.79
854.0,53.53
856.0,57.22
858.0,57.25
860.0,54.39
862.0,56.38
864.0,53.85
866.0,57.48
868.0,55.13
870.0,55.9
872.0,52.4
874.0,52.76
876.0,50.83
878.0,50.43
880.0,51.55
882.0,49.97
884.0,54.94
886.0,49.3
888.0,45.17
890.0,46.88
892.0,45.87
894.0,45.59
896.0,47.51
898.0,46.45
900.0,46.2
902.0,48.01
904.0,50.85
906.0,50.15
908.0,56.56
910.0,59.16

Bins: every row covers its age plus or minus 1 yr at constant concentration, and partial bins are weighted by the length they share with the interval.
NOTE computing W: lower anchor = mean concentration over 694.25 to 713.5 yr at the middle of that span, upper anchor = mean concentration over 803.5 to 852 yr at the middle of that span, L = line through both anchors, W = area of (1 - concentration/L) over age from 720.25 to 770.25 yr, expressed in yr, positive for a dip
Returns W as 6.2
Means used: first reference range 48.4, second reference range 55.5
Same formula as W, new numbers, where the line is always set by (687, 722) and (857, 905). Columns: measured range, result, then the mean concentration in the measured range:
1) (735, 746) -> 1.9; 39.9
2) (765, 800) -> -3.3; 53.8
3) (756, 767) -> -0.8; 52.1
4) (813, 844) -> -4.0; 56.4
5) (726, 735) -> 2.2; 36.4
